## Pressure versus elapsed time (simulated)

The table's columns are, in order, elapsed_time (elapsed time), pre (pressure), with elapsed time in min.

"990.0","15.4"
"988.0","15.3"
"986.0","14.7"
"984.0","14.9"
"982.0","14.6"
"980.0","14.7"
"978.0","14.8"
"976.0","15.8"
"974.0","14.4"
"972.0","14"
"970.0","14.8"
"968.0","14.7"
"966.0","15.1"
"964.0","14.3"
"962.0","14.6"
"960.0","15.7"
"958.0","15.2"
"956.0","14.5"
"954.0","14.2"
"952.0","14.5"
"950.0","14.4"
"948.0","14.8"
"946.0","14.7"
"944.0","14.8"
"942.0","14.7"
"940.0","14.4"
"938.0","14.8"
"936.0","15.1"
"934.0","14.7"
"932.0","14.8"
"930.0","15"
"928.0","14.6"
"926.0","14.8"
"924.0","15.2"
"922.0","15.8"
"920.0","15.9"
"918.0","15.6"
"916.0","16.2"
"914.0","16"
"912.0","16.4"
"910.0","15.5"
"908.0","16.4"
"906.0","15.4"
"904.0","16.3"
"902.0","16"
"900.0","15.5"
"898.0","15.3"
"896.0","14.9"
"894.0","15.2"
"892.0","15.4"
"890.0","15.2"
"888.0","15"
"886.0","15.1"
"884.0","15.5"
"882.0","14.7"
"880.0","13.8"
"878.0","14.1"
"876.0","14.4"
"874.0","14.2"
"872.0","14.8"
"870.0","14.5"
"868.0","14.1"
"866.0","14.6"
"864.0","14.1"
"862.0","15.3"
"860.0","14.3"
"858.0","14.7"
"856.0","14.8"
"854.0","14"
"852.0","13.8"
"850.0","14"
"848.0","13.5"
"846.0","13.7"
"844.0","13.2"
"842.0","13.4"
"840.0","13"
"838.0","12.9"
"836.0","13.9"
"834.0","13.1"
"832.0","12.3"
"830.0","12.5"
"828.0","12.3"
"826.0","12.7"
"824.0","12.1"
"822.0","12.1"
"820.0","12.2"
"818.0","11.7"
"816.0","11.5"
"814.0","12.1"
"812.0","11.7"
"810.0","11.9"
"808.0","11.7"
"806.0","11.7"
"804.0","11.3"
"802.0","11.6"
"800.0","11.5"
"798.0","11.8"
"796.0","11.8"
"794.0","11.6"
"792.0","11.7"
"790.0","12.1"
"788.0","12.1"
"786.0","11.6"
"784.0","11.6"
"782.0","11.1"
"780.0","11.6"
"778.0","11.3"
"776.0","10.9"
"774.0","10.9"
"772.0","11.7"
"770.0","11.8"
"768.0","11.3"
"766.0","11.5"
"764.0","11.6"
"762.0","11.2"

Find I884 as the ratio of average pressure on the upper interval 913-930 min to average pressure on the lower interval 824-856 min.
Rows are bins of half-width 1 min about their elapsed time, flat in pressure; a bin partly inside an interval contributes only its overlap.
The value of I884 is 1.2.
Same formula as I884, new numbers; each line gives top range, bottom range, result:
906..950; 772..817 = 1.31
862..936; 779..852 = 1.23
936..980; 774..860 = 1.19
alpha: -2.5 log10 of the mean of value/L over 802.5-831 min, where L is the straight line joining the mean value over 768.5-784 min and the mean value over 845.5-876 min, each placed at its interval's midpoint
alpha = 0.07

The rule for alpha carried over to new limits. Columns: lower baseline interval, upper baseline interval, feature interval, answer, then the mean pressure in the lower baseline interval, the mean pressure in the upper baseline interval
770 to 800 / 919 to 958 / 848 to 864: -0.10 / 11.6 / 14.8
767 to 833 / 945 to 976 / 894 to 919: -0.15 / 11.8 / 14.7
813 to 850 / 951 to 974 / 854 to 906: -0.11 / 12.7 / 14.7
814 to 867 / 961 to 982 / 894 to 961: -0.07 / 13.3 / 14.7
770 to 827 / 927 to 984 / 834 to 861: -0.09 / 11.7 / 14.7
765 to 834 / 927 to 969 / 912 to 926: -0.12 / 11.8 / 14.7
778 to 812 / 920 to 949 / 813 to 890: -0.05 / 11.7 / 14.9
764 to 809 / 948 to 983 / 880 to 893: -0.13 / 11.6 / 14.7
